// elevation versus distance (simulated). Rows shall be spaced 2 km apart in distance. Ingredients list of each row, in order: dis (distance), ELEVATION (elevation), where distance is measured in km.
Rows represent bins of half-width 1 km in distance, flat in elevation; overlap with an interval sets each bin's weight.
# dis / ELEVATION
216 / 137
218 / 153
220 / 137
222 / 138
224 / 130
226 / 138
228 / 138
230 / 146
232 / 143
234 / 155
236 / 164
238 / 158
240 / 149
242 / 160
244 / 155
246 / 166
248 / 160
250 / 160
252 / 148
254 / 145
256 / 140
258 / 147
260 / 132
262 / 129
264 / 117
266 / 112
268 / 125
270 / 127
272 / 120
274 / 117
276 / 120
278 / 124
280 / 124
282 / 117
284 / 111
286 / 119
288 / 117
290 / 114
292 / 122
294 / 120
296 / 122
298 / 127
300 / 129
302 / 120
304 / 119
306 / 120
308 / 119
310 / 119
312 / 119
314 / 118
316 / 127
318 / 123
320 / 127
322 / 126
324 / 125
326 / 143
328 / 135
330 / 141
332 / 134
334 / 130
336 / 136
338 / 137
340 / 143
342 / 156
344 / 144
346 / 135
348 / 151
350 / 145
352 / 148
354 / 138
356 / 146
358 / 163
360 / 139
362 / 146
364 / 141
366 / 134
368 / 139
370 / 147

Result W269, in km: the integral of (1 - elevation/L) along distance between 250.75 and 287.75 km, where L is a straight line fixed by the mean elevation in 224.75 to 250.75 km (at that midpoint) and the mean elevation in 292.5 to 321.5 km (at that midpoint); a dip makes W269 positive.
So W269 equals 3.4 km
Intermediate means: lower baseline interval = 153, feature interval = 126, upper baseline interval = 122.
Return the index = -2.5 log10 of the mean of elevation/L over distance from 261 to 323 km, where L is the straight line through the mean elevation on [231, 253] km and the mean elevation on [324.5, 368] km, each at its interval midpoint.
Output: 0.23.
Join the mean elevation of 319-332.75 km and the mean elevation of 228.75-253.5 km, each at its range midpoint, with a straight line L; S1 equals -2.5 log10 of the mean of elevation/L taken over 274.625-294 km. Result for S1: 0.21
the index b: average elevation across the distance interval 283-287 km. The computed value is 115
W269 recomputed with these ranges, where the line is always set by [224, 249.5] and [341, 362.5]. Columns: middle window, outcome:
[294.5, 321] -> 4.70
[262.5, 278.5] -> 3.18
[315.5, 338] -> 2.40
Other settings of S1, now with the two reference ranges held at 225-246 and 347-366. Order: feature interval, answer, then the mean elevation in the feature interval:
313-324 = 0.19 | 124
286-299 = 0.23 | 120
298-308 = 0.21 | 122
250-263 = 0.06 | 142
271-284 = 0.24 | 120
